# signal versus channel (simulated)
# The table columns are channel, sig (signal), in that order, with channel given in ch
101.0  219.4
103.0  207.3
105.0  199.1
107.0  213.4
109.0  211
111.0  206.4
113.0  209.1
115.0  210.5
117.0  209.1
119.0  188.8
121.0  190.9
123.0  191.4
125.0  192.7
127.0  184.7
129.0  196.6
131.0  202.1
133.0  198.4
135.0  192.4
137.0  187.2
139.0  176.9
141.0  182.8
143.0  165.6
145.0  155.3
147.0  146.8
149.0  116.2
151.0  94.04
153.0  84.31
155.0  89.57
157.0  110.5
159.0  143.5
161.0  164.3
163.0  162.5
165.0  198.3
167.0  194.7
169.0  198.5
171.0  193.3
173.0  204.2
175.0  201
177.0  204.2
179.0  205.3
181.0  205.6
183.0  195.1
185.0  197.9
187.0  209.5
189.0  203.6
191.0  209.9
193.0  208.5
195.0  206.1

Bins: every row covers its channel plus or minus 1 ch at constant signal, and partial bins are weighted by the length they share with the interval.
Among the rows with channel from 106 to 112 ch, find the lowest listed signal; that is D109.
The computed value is 206.4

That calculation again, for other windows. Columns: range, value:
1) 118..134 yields 184.7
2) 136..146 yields 155.3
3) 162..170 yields 162.5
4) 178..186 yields 195.1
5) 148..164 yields 84.31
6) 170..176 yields 193.3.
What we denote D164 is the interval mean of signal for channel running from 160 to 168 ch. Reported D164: 180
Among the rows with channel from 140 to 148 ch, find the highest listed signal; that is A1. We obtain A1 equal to 182.8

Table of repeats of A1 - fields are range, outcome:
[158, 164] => 164.3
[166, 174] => 204.2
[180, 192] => 209.9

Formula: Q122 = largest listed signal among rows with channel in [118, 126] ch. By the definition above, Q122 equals 192.7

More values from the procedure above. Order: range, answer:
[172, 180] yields 205.3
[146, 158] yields 146.8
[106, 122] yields 213.4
